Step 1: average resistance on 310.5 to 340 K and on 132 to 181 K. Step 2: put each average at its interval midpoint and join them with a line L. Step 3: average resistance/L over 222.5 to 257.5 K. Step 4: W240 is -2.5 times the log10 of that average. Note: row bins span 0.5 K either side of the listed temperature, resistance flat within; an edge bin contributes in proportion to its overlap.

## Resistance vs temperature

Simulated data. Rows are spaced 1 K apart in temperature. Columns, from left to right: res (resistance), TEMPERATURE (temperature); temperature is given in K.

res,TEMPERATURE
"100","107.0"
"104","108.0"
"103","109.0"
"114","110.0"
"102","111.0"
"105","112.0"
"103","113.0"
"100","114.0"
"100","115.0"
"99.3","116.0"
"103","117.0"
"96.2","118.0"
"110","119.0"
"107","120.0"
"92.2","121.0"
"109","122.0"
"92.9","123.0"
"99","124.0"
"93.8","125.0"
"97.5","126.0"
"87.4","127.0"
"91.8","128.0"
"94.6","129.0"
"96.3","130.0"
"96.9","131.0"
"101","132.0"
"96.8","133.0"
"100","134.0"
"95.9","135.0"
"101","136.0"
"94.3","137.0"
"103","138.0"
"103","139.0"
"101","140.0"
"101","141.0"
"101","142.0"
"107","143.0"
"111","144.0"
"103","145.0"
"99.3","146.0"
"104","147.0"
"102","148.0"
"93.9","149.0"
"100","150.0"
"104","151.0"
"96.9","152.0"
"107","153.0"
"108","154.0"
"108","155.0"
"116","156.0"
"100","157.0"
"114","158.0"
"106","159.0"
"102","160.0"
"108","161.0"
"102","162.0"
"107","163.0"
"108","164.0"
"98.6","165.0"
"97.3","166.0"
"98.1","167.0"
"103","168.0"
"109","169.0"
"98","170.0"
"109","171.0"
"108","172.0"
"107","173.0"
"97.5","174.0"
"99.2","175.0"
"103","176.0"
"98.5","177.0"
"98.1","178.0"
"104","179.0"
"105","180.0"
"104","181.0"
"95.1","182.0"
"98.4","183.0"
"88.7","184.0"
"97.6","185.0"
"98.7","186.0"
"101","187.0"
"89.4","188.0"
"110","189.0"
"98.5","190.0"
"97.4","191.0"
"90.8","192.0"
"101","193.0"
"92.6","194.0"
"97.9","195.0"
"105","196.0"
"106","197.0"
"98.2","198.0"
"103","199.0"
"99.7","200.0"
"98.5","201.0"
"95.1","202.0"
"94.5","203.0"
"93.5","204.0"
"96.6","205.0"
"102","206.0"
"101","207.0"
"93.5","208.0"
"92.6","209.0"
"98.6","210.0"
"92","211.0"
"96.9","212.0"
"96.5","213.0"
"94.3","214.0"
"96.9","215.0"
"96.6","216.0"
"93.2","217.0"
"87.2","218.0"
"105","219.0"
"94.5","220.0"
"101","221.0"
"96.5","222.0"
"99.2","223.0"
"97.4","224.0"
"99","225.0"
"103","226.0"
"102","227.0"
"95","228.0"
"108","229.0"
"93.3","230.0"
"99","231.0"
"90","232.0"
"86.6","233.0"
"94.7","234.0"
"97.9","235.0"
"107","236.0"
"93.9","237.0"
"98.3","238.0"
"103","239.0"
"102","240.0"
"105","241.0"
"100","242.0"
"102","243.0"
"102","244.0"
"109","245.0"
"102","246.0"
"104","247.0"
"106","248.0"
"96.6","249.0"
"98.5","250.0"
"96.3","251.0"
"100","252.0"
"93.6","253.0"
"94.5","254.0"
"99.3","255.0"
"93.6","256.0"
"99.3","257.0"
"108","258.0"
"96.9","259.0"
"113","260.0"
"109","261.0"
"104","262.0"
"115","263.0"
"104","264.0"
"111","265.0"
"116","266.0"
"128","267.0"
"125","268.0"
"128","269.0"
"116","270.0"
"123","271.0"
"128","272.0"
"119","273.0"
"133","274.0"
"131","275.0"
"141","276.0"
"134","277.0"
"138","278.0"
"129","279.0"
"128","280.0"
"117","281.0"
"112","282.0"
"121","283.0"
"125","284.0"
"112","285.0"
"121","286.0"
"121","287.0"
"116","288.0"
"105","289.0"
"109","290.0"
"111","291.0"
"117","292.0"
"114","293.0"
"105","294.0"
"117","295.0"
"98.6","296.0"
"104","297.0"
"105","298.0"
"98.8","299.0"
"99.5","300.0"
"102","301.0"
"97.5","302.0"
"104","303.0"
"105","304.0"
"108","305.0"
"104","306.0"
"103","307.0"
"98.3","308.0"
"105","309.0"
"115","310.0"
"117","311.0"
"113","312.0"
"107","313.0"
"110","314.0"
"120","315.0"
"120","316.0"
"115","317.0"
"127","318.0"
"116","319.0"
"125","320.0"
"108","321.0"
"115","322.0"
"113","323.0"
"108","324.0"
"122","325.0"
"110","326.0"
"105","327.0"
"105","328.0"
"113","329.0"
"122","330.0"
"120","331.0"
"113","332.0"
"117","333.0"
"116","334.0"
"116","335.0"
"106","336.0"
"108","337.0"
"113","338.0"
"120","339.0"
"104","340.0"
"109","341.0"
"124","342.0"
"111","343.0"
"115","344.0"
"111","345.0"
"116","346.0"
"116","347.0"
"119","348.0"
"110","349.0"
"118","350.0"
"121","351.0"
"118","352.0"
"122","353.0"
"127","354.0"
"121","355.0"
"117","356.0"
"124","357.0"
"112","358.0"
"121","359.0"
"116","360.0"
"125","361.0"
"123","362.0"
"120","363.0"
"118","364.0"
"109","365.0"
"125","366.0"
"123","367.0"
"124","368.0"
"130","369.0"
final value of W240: 0.10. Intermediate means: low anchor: 103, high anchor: 114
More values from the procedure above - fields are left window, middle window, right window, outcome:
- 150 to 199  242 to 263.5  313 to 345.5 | 0.063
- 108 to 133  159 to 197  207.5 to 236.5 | -0.030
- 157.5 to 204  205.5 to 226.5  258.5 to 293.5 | 0.113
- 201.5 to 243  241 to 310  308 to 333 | -0.043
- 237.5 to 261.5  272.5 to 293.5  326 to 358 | -0.146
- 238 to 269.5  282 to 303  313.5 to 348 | -0.001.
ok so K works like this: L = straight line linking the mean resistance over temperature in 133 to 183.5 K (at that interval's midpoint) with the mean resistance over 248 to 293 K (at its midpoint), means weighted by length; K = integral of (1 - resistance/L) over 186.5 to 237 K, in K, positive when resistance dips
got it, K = 5.0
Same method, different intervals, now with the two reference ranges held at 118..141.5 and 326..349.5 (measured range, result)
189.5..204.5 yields 0.7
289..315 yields 0.9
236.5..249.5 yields 0.6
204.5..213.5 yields 0.6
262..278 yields -2.2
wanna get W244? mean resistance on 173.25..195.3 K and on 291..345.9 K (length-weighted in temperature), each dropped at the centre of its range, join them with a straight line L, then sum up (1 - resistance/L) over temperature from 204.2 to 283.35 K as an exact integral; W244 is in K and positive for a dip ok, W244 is -0.9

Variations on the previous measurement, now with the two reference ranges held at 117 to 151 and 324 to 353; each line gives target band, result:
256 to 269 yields -0.23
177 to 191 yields 0.56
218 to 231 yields 0.87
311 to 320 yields -0.32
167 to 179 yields -0.03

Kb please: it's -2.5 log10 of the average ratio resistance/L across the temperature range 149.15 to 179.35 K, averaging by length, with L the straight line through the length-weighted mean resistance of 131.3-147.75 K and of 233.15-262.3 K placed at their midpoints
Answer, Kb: -0.03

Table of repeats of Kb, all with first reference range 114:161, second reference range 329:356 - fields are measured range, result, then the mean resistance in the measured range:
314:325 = -0.02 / 117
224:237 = 0.11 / 97.8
